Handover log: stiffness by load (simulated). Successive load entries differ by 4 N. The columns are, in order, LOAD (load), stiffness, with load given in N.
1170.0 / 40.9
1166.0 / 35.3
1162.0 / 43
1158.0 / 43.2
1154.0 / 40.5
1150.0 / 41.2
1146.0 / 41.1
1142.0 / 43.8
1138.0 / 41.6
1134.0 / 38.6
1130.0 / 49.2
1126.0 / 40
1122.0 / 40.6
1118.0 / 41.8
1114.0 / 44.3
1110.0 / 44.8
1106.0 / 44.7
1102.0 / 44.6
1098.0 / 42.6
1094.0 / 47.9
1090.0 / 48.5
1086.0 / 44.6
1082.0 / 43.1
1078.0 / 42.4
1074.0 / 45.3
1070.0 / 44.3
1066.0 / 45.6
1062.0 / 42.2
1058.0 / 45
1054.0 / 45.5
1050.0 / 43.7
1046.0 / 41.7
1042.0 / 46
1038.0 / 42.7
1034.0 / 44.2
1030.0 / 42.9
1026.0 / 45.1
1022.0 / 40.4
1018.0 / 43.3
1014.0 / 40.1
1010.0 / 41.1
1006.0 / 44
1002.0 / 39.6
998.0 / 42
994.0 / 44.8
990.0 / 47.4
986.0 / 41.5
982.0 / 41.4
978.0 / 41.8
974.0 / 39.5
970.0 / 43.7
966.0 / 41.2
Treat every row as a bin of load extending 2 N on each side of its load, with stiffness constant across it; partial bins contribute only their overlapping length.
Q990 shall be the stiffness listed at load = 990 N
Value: 47.4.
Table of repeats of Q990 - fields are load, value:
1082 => 43.1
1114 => 44.3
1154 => 40.5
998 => 42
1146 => 41.1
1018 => 43.3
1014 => 40.1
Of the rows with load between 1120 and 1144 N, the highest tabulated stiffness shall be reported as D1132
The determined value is 49.2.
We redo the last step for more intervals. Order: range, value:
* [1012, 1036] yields 45.1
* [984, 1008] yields 47.4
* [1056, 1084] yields 45.6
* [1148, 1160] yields 43.2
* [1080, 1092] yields 48.5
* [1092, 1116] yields 47.9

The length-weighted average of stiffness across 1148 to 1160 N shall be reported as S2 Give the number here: 41.6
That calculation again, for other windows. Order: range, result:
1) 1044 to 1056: 43.6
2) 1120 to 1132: 43.3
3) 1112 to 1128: 41.7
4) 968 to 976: 41.6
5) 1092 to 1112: 44.9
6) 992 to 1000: 43.4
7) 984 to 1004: 43.1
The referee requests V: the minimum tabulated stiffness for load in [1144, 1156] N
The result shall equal 40.5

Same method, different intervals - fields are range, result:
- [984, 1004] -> 39.6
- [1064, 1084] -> 42.4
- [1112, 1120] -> 41.8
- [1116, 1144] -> 38.6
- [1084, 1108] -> 42.6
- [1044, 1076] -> 41.7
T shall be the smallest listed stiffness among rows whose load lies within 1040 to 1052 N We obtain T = 41.7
